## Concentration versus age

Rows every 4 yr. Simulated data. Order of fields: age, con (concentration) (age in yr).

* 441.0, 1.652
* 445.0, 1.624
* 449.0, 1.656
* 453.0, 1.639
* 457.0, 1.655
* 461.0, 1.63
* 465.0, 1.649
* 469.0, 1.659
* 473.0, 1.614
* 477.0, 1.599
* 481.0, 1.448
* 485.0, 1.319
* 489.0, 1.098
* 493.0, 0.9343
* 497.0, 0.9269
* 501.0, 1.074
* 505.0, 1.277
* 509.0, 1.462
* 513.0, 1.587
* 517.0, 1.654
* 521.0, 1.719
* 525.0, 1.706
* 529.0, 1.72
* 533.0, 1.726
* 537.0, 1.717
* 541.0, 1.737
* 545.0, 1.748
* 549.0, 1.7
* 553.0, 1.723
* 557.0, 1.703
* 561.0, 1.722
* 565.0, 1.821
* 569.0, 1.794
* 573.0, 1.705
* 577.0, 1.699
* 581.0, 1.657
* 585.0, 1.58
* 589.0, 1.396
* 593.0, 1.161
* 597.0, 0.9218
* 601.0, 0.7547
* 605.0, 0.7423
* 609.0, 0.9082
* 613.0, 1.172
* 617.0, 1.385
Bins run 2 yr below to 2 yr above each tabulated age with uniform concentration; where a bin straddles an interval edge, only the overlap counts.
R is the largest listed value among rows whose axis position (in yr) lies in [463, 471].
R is 1.659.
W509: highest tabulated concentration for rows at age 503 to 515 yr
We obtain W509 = 1.587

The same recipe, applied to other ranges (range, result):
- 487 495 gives 1.098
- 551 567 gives 1.821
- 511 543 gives 1.737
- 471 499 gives 1.614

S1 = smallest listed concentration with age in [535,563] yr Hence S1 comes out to 1.7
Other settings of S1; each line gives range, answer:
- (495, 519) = 0.9269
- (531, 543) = 1.717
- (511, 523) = 1.587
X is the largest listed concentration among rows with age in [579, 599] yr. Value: 1.657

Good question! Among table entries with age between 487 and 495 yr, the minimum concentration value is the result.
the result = 0.9343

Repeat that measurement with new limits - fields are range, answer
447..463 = 1.63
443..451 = 1.624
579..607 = 0.7423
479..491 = 1.098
